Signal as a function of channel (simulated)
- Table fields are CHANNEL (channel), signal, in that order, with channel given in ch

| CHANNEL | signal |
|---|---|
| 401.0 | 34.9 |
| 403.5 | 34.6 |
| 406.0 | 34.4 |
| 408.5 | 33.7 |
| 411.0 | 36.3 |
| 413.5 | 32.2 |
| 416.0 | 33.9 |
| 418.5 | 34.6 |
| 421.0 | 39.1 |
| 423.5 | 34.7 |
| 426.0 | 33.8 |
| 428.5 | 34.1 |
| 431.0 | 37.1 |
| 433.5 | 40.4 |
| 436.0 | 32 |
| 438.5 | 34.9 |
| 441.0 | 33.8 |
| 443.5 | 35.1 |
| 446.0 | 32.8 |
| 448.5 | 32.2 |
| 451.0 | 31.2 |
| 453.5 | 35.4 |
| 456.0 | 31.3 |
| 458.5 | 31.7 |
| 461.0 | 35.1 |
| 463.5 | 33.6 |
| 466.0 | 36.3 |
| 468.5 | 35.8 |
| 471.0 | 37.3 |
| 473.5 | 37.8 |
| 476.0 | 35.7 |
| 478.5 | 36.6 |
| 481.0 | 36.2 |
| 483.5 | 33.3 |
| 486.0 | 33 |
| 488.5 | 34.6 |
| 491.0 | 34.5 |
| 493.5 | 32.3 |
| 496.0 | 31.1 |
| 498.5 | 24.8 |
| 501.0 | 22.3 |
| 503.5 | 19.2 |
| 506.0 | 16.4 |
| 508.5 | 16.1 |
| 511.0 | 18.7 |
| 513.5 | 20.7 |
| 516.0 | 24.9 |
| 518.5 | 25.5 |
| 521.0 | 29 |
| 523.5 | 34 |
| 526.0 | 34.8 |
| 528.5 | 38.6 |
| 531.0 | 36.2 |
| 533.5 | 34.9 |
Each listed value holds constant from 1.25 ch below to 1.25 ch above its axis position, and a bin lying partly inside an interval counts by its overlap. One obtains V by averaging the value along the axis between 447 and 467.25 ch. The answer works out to 33.3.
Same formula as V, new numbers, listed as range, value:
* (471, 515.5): 28.6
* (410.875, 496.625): 34.6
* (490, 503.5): 28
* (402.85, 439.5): 35.1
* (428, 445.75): 35.3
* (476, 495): 34.4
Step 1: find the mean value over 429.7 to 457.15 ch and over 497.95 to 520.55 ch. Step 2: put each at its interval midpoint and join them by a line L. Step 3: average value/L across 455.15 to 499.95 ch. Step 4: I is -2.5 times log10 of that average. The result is -0.24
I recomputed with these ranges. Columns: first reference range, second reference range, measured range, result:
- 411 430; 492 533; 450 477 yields -0.12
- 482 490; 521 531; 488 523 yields 0.34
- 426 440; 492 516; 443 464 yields -0.04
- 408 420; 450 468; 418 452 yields -0.02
